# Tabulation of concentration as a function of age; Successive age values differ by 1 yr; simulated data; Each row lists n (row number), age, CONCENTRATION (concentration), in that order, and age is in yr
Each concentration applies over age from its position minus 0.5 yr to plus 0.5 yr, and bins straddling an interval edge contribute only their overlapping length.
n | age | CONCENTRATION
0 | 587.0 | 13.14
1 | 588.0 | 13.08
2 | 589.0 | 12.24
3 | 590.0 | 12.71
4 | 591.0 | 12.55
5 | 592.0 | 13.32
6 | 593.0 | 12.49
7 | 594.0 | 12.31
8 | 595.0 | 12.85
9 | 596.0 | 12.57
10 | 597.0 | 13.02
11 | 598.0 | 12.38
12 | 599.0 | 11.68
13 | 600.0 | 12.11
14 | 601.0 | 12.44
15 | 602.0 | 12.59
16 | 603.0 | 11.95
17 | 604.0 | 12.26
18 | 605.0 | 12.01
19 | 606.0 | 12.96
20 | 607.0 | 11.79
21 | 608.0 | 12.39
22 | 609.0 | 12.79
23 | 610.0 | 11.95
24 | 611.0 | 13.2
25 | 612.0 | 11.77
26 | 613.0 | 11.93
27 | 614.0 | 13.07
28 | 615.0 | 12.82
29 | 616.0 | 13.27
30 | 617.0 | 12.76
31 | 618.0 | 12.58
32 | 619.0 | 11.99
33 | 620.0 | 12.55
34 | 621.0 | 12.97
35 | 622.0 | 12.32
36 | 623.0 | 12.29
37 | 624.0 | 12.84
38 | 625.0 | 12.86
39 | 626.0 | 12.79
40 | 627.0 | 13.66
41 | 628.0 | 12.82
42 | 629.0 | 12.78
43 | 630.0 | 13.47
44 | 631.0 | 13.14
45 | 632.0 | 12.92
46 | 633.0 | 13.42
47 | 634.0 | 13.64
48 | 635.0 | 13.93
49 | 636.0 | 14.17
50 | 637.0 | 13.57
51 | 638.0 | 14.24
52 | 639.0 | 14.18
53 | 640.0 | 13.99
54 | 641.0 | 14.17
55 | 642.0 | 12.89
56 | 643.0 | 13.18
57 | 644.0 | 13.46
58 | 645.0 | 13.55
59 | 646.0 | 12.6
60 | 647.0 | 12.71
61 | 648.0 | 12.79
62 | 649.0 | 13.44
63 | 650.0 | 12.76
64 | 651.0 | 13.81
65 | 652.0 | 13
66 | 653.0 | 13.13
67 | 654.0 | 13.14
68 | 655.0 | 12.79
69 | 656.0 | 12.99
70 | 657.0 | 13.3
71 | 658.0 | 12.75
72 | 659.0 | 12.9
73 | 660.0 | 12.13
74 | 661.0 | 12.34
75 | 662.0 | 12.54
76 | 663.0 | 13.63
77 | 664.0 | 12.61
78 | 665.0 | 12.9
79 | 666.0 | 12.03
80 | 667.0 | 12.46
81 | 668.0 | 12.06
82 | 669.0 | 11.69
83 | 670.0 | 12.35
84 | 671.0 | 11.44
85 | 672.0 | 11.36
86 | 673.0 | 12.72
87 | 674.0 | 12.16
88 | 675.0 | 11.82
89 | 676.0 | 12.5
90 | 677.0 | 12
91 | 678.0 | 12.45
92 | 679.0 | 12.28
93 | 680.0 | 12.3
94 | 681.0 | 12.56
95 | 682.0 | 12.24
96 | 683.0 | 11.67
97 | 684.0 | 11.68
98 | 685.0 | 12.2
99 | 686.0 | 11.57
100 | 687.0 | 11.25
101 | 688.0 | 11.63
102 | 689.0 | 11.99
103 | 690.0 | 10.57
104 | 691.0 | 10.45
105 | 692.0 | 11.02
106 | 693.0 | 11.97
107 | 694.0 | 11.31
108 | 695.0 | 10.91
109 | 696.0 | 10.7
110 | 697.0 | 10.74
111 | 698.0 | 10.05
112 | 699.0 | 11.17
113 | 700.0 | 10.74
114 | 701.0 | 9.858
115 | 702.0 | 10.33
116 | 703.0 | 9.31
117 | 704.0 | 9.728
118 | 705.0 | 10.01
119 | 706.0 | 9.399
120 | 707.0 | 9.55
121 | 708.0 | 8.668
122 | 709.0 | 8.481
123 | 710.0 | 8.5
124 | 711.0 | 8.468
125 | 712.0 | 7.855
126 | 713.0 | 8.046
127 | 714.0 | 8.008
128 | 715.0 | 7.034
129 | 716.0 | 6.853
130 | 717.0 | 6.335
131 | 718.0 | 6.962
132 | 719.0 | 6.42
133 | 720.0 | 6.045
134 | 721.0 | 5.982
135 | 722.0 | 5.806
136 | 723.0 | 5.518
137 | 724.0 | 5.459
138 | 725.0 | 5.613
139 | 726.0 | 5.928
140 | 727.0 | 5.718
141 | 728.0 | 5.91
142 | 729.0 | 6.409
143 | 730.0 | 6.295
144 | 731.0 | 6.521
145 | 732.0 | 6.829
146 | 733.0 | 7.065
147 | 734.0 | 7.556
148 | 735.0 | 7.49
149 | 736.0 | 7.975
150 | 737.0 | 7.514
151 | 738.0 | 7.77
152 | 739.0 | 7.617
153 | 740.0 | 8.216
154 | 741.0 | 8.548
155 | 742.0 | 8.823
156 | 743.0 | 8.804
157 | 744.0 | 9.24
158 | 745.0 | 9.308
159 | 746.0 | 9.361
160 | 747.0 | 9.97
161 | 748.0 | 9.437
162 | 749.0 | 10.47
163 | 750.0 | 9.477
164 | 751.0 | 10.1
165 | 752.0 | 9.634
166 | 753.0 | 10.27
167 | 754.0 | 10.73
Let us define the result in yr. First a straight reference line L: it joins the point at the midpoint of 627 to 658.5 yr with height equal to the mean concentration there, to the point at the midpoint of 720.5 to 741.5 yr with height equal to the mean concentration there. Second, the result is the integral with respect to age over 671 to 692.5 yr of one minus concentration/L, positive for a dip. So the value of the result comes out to -2.9 yr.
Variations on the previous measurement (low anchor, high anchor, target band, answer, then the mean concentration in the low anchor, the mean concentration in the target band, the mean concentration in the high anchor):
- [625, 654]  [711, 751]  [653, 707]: -4.8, 13.4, 11.7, 7.49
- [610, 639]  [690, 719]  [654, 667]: -1.6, 13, 12.7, 9.34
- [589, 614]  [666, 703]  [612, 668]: -4.7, 12.4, 13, 11.5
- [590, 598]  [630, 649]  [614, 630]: 0.5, 12.7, 12.8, 13.5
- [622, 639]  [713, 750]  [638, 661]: -1.9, 13.3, 13.2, 7.39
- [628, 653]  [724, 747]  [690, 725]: 2.2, 13.4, 8.74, 7.49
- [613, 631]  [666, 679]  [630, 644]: -1.2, 12.8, 13.6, 12.1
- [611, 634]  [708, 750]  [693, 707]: -2.2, 12.8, 10.4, 7.51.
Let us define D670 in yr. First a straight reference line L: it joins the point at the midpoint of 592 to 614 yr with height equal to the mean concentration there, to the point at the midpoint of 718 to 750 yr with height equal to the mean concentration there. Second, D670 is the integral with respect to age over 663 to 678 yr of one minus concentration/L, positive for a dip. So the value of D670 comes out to -3.6 yr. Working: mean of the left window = 12.4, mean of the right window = 7.43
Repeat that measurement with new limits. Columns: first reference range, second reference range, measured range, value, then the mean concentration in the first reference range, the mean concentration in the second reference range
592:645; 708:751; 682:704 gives -4.0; 12.9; 7.56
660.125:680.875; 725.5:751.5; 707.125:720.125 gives 2.7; 12.3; 8.01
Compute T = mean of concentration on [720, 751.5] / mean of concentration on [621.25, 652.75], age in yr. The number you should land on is 0.6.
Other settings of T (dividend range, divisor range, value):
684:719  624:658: 0.73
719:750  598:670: 0.58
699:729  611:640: 0.59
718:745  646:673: 0.55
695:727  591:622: 0.66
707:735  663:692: 0.58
